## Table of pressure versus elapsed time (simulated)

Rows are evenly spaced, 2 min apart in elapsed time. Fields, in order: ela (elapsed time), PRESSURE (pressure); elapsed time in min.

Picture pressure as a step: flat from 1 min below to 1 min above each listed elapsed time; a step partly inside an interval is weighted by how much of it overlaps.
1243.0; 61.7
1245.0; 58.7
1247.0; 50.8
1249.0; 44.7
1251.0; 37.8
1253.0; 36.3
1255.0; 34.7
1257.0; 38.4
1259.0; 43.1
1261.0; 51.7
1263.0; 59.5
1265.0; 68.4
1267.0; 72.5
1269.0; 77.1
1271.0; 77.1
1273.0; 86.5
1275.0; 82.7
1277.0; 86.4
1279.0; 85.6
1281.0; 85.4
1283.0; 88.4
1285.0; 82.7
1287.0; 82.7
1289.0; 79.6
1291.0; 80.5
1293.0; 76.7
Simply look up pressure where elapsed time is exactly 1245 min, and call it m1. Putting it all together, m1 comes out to 58.7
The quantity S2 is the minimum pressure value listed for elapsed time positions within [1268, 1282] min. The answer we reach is 77.1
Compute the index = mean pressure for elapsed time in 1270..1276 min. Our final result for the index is 82.1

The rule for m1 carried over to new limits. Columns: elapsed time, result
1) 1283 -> 88.4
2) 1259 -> 43.1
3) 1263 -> 59.5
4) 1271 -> 77.1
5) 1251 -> 37.8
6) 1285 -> 82.7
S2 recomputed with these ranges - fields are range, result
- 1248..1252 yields 37.8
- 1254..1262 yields 34.7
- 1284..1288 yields 82.7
